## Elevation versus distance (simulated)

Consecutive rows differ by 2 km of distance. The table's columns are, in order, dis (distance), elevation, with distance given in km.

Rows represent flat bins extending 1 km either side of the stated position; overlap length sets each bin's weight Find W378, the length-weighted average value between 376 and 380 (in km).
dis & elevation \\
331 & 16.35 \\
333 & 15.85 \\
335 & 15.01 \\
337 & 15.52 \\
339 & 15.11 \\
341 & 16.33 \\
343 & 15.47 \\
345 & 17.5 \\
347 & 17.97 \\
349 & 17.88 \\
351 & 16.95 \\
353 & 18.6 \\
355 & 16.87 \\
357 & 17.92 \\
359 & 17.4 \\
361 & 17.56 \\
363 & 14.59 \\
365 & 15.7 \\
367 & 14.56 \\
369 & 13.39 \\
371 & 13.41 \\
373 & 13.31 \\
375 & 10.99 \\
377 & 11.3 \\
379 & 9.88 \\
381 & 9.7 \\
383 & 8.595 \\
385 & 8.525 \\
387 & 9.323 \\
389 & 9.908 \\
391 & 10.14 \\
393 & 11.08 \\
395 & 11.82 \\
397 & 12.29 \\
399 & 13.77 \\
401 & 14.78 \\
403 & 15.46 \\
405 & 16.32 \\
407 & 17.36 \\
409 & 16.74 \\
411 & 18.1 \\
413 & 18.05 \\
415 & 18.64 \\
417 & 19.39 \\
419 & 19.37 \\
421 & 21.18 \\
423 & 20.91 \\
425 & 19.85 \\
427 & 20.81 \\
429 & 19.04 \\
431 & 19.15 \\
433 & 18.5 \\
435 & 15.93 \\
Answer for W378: 10.6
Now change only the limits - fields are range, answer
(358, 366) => 16.3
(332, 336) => 15.4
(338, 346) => 16.1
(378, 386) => 9.18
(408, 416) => 17.9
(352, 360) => 17.7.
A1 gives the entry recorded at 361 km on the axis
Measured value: 17.56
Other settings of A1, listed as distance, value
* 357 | 17.92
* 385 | 8.525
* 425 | 19.85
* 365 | 15.7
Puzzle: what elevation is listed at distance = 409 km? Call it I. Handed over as 16.74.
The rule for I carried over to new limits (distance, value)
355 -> 16.87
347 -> 17.97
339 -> 15.11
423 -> 20.91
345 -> 17.5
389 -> 9.908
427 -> 20.81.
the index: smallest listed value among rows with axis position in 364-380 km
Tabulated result 9.88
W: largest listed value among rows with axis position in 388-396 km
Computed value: 11.82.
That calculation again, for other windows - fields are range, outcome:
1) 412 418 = 19.39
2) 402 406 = 16.32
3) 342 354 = 18.6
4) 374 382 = 11.3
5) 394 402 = 14.78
